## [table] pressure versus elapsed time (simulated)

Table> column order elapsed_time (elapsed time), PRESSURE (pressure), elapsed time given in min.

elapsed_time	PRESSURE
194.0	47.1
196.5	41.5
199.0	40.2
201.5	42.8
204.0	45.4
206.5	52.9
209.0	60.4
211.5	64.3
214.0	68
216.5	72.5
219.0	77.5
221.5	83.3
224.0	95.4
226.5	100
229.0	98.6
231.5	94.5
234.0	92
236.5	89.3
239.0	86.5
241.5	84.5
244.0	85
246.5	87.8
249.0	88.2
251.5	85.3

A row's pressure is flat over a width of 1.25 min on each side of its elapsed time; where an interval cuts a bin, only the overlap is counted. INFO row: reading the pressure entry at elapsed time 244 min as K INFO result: 85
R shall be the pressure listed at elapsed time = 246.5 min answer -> 87.8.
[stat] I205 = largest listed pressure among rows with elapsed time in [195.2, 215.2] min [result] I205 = 68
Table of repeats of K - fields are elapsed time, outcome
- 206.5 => 52.9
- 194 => 47.1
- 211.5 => 64.3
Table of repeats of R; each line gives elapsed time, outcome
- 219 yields 77.5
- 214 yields 68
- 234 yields 92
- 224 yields 95.4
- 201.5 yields 42.8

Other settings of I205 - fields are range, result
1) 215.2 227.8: 100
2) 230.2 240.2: 94.5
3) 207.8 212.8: 64.3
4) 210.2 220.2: 77.5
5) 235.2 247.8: 89.3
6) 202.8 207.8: 52.9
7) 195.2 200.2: 41.5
